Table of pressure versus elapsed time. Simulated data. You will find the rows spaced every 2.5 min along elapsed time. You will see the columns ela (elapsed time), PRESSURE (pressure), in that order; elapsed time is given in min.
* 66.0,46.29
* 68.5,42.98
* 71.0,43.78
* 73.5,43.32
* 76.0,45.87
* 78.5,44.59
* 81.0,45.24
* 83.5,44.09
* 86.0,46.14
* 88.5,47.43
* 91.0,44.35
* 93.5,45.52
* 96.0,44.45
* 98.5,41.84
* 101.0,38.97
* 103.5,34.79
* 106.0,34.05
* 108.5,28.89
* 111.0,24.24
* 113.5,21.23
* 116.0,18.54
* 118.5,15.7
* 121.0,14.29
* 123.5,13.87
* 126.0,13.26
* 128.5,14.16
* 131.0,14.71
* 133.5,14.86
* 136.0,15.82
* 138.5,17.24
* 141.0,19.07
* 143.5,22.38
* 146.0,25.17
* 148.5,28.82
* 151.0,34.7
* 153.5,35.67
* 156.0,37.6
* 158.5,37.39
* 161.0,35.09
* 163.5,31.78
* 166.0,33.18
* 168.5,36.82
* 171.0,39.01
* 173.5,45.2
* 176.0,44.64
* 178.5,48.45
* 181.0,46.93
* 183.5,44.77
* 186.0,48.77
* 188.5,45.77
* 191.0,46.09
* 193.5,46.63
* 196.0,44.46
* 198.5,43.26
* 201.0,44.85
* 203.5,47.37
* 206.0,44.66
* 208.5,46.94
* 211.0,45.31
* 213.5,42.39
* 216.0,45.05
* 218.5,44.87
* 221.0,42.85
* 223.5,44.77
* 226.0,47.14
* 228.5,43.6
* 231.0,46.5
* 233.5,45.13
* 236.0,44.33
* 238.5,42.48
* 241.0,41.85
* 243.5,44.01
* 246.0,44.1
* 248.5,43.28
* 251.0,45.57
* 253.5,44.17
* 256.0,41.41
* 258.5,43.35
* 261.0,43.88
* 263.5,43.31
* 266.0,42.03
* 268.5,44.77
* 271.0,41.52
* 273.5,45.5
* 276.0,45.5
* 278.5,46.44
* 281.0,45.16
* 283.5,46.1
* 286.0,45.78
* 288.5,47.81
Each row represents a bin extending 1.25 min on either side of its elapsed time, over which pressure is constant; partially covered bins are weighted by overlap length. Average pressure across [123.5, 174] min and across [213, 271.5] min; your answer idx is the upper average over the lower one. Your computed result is 1.63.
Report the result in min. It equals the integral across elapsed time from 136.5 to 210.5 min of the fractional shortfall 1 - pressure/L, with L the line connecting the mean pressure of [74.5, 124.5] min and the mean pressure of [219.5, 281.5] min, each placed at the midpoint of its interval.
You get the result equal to 2.0 min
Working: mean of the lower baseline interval 34.9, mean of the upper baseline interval 44.1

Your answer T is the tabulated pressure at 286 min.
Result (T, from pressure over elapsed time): 45.78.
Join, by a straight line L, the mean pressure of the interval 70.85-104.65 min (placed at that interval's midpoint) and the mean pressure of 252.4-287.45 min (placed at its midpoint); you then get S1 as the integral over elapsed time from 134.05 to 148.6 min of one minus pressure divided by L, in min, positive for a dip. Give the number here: 7.7 min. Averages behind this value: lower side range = 43.6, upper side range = 44.2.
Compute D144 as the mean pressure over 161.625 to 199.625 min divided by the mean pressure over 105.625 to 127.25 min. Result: 2.16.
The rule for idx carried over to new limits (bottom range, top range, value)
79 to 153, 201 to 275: 1.54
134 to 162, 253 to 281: 1.59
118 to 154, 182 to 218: 2.30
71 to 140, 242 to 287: 1.43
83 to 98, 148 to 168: 0.76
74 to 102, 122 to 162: 0.53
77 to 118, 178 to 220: 1.22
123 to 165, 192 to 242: 1.83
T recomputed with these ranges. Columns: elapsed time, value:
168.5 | 36.82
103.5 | 34.79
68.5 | 42.98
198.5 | 43.26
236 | 44.33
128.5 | 14.16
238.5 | 42.48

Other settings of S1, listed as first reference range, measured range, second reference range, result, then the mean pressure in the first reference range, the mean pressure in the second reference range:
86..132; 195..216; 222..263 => -2.7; 28.9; 44.1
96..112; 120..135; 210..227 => 9.2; 34.8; 44.6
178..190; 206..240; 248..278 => 0.5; 46.8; 43.8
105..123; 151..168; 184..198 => 0.4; 21.9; 46.1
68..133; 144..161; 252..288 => 1.7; 33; 44.3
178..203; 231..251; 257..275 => 0.2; 46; 43.5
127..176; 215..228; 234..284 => -2.1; 28.7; 43.9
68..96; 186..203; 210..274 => -0.5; 44.9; 43.9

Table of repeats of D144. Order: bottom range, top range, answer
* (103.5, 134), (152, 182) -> 1.99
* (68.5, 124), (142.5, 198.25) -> 1.09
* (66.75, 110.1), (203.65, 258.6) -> 1.05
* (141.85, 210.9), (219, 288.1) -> 1.10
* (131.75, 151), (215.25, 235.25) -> 2.12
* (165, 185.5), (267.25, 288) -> 1.06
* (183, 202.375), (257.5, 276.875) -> 0.96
